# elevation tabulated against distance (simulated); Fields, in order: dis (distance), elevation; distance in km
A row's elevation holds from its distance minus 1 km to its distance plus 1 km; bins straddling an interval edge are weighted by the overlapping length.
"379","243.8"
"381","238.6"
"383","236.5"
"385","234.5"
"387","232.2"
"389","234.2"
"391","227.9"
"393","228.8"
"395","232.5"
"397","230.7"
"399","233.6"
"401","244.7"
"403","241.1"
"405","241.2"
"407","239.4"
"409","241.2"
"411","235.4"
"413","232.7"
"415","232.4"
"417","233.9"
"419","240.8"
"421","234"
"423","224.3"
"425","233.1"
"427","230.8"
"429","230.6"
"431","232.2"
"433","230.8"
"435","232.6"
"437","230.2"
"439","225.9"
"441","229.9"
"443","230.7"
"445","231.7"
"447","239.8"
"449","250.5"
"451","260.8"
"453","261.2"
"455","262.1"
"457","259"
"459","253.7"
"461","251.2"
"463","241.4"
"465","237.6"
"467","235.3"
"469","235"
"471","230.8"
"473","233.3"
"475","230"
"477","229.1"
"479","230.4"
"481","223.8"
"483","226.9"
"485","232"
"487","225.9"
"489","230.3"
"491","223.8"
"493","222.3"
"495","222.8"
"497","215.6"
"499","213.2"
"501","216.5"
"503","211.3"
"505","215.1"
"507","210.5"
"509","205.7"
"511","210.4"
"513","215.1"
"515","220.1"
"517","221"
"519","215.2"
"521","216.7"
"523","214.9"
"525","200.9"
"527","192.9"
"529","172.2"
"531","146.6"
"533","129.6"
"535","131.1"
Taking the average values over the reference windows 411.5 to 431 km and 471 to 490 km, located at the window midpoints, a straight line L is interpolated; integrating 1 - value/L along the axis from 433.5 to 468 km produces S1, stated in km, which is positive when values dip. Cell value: -1.8 km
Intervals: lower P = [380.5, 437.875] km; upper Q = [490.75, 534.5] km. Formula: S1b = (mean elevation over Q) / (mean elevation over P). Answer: 0.87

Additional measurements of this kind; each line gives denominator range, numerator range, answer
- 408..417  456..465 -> 1.06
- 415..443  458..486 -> 1.02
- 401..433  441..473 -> 1.04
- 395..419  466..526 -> 0.93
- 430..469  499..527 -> 0.88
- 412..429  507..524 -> 0.92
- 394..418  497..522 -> 0.91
